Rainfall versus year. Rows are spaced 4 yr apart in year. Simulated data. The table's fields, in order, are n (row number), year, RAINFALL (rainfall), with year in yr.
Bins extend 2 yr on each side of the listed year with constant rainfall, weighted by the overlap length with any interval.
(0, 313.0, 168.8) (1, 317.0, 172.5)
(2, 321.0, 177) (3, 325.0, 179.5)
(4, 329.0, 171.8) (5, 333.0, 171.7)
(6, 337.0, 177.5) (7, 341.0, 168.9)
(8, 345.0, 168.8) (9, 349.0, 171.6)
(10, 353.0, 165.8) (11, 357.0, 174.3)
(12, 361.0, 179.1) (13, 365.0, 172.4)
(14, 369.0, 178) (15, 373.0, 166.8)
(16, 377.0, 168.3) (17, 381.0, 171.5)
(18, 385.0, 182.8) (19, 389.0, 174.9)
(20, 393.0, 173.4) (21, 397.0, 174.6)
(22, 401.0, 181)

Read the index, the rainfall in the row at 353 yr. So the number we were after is 165.8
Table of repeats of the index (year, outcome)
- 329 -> 171.8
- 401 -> 181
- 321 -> 177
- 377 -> 168.3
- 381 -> 171.5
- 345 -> 168.8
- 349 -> 171.6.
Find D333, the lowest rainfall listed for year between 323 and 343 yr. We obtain 168.9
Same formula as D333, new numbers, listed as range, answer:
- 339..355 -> 165.8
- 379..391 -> 171.5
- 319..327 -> 177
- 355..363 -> 174.3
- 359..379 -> 166.8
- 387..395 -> 173.4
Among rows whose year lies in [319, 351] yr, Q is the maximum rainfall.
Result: 179.5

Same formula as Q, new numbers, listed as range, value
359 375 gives 179.1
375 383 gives 171.5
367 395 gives 182.8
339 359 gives 174.3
